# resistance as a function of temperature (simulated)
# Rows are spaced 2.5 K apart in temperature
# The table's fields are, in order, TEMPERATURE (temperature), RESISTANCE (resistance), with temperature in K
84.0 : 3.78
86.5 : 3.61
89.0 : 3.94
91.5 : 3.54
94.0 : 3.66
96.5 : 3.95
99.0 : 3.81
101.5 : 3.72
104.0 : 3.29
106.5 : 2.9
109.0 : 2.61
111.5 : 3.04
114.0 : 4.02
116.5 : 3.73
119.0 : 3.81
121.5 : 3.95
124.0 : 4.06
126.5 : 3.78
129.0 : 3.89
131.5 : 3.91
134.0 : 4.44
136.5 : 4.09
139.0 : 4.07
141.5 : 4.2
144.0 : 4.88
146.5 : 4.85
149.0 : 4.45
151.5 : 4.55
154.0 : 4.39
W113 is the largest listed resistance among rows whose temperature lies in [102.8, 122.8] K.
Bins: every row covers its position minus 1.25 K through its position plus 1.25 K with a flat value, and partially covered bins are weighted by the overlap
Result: 4.02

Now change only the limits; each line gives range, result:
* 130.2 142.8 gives 4.44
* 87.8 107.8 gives 3.95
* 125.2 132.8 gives 3.91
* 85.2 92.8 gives 3.94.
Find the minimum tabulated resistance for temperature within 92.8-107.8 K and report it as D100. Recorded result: 2.9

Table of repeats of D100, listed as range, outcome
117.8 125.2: 3.81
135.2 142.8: 4.07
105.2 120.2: 2.61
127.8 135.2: 3.89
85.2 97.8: 3.54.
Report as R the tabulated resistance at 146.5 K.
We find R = 4.85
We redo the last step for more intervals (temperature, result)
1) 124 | 4.06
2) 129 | 3.89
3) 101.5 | 3.72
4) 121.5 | 3.95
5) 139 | 4.07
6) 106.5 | 2.9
